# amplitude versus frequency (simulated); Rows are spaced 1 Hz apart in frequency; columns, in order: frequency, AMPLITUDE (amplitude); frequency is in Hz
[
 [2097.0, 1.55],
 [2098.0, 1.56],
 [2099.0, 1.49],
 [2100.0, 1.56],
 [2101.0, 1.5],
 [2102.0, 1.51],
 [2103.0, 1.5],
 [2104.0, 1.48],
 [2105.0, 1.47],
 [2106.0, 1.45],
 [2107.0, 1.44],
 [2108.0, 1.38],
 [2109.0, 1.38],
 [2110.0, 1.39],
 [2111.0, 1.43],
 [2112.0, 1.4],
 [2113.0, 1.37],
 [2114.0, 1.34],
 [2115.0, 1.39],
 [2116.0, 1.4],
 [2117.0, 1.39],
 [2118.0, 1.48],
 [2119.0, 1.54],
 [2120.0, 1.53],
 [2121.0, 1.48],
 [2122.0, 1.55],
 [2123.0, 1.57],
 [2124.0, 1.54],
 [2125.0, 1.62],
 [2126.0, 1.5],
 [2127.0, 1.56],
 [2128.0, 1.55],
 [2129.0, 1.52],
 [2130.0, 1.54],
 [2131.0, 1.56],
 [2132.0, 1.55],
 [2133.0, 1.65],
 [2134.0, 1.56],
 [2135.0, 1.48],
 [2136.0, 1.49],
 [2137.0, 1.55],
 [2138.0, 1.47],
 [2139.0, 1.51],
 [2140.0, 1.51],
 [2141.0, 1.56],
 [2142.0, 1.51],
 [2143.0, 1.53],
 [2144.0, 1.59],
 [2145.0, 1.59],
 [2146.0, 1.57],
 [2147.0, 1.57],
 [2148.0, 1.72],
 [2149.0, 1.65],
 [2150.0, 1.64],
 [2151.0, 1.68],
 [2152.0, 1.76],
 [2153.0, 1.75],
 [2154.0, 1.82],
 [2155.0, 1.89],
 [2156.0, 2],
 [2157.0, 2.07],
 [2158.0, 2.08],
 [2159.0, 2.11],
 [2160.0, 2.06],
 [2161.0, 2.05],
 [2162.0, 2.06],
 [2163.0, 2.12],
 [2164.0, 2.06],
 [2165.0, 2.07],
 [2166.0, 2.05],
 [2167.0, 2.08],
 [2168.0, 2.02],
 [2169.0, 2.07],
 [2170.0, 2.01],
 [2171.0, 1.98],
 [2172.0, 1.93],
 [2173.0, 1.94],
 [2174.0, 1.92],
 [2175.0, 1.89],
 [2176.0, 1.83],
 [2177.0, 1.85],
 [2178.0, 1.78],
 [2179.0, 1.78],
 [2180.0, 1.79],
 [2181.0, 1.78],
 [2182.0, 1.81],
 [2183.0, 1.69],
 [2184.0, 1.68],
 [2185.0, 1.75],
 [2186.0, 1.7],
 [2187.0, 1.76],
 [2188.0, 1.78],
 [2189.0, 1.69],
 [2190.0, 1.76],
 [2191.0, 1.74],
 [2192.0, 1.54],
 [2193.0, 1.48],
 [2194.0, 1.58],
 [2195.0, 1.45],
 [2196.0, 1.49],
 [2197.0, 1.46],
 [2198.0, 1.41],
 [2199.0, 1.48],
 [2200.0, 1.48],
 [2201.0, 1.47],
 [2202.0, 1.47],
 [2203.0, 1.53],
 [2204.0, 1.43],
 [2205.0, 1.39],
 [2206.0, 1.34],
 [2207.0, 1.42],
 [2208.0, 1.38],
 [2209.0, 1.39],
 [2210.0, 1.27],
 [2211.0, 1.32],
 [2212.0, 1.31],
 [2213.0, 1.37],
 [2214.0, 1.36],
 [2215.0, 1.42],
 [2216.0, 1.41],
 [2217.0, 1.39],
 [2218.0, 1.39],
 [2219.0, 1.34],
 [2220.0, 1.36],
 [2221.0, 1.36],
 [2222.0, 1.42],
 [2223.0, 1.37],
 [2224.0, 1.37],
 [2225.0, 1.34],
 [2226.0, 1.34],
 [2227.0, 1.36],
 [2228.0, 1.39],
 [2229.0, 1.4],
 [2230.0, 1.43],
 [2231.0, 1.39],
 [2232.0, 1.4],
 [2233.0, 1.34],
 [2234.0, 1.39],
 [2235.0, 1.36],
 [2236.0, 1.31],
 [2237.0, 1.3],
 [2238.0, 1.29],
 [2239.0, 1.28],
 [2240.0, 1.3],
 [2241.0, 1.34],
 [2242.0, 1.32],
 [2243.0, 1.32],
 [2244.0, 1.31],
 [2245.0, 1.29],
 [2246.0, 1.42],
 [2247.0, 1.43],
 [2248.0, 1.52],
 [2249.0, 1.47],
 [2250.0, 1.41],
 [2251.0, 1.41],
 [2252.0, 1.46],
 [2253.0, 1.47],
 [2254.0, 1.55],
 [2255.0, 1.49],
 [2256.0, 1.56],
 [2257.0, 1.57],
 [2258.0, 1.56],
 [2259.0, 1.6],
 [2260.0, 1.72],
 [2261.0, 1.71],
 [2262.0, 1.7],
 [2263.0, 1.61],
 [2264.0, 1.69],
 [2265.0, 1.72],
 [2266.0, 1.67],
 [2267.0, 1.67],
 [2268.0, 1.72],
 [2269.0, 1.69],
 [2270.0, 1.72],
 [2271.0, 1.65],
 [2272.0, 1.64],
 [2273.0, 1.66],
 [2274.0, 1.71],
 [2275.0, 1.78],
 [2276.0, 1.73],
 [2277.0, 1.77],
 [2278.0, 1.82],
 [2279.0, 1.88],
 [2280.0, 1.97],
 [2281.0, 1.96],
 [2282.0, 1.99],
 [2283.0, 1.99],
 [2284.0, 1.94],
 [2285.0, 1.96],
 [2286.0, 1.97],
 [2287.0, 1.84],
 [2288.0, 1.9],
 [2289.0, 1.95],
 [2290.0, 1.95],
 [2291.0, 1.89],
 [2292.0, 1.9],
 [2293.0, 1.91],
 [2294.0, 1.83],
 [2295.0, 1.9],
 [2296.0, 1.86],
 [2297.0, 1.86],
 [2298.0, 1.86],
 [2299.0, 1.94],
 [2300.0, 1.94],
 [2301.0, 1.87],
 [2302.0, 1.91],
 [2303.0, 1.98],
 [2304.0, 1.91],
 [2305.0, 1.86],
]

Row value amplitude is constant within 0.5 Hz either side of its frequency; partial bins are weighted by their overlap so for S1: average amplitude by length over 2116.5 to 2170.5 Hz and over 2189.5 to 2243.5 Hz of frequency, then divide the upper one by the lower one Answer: 0.82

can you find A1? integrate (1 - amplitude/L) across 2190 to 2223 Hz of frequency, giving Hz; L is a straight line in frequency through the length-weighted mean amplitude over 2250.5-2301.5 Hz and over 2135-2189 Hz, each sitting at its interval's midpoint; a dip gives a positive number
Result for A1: 6.6 Hz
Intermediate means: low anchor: 1.81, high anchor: 1.77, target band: 1.43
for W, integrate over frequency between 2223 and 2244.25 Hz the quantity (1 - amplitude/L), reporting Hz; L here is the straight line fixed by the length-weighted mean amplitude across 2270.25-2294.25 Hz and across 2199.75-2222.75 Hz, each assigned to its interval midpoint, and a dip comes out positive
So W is 2.6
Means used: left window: 1.39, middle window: 1.35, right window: 1.86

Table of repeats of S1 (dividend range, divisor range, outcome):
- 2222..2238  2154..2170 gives 0.67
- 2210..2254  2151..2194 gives 0.73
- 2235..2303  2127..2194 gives 0.95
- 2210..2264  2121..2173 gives 0.81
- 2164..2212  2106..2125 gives 1.16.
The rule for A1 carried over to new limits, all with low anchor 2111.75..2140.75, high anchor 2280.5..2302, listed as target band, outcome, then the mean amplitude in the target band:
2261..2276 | 1.4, 1.69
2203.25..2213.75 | 2.1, 1.37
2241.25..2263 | 3.9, 1.49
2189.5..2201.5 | 1.1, 1.53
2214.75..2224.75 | 2.0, 1.38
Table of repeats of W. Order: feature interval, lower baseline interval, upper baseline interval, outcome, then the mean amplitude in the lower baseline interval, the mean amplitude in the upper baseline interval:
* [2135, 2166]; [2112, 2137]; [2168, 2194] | -2.3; 1.51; 1.8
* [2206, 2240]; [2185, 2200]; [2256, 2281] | 5.8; 1.6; 1.71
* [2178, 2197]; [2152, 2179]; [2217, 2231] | 0.8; 1.97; 1.38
